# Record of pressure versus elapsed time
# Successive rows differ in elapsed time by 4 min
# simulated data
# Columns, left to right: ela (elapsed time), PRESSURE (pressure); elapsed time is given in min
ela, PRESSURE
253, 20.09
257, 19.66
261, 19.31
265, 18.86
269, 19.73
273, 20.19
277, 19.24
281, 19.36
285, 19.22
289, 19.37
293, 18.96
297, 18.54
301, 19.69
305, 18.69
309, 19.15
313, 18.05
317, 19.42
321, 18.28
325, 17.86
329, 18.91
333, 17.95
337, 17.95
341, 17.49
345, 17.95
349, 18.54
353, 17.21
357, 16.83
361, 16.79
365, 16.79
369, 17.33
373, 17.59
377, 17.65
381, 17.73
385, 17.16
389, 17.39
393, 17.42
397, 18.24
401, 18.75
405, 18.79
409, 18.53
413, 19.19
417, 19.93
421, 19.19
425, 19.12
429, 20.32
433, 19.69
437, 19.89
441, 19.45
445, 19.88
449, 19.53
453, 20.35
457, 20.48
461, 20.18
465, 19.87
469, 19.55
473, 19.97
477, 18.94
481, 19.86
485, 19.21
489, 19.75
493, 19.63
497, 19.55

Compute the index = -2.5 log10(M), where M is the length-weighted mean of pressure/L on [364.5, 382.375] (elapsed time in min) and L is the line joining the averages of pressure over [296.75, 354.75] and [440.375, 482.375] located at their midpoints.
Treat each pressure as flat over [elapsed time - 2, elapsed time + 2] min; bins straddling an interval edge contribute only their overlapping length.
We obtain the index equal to 0.09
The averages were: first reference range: 18.4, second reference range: 19.8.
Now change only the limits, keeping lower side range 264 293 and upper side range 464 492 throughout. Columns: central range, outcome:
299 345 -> 0.06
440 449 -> -0.01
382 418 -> 0.07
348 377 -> 0.13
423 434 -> -0.01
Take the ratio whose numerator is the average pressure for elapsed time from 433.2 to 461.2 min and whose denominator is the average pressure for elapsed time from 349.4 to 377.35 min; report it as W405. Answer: 1.16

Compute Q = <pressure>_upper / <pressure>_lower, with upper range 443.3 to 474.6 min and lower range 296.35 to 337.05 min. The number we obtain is 1.07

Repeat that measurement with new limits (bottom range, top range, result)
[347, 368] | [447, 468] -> 1.16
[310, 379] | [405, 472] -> 1.10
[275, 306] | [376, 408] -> 0.94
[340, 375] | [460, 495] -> 1.13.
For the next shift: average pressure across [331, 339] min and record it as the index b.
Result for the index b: 17.9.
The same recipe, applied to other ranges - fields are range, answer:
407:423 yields 19.2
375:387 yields 17.5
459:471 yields 19.9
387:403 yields 17.9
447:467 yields 20.1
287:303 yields 19.1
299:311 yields 19.2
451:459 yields 20.4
